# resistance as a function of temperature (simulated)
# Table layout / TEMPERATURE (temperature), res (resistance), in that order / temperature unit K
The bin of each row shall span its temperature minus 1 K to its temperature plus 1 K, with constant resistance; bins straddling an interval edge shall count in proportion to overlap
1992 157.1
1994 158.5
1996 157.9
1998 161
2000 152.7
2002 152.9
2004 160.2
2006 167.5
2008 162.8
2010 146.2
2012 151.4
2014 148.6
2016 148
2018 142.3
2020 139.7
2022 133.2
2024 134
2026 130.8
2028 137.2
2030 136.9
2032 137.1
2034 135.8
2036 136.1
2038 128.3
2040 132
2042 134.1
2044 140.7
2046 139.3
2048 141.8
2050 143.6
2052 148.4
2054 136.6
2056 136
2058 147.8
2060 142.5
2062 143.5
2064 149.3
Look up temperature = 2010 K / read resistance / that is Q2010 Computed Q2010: 146.2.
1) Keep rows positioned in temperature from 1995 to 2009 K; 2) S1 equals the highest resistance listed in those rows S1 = 167.5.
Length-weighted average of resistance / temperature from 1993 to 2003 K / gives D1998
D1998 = 157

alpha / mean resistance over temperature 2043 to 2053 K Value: 143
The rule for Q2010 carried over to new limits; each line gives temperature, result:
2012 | 151.4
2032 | 137.1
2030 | 136.9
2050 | 143.6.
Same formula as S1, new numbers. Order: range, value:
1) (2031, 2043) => 137.1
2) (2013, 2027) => 148.6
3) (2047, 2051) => 143.6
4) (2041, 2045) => 140.7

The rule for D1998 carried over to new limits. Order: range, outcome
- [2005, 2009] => 165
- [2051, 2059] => 142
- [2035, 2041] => 132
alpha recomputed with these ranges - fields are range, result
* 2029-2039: 135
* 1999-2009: 159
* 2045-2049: 141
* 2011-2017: 149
